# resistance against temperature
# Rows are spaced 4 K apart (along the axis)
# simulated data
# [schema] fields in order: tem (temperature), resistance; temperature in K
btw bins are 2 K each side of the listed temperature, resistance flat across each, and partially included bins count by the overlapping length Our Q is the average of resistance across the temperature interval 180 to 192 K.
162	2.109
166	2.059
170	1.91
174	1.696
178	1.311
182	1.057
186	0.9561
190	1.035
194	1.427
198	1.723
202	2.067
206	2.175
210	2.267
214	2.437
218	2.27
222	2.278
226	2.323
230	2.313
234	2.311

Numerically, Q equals 1.02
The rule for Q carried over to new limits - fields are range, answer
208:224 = 2.31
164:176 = 1.89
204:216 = 2.29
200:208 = 2.12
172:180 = 1.5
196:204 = 1.9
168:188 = 1.39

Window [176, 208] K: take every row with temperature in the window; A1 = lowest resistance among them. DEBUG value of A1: 0.9561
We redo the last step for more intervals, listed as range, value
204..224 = 2.175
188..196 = 1.035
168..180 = 1.311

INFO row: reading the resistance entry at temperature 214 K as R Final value 2.437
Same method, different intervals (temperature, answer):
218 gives 2.27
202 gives 2.067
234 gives 2.311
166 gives 2.059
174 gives 1.696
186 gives 0.9561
